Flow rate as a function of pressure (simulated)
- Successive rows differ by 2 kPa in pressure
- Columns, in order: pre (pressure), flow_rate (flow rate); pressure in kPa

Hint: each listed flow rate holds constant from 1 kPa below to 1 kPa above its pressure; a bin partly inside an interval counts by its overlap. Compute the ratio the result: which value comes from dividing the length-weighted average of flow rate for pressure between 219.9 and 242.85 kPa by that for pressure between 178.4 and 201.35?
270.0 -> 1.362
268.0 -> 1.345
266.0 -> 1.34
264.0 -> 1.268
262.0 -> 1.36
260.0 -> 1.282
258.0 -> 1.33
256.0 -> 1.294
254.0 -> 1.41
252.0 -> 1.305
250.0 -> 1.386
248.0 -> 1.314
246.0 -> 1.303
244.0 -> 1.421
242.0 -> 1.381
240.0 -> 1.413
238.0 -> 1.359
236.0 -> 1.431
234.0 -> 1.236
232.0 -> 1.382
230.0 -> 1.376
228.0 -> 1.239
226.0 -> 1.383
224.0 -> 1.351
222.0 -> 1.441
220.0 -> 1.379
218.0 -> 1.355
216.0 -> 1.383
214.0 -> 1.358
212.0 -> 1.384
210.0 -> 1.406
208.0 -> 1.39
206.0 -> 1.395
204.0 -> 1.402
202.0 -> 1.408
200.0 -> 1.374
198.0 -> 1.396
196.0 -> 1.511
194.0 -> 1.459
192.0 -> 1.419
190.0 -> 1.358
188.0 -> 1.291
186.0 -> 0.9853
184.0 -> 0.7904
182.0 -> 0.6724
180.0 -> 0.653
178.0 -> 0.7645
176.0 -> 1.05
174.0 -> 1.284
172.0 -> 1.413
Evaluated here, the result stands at 1.17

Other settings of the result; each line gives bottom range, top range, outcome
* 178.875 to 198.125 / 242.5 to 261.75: 1.18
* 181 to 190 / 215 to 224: 1.41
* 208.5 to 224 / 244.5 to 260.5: 0.96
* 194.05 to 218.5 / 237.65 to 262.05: 0.96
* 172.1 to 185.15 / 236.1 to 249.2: 1.51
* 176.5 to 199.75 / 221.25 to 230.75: 1.20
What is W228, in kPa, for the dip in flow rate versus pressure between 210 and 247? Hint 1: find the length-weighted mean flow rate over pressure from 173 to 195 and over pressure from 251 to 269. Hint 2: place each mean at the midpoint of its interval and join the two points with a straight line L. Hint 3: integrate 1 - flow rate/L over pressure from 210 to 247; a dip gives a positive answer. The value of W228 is -4.5 kPa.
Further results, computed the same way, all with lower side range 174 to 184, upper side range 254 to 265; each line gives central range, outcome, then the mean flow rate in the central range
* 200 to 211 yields -4.5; 1.4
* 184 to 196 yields -5.0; 1.28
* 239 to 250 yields -1.3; 1.37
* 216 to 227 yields -3.0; 1.38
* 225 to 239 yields -2.3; 1.34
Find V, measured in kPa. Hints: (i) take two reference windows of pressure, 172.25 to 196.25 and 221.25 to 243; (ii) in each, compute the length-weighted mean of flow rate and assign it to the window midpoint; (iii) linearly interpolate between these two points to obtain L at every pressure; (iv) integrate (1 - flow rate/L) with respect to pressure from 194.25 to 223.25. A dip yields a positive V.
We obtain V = -4.0 kPa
